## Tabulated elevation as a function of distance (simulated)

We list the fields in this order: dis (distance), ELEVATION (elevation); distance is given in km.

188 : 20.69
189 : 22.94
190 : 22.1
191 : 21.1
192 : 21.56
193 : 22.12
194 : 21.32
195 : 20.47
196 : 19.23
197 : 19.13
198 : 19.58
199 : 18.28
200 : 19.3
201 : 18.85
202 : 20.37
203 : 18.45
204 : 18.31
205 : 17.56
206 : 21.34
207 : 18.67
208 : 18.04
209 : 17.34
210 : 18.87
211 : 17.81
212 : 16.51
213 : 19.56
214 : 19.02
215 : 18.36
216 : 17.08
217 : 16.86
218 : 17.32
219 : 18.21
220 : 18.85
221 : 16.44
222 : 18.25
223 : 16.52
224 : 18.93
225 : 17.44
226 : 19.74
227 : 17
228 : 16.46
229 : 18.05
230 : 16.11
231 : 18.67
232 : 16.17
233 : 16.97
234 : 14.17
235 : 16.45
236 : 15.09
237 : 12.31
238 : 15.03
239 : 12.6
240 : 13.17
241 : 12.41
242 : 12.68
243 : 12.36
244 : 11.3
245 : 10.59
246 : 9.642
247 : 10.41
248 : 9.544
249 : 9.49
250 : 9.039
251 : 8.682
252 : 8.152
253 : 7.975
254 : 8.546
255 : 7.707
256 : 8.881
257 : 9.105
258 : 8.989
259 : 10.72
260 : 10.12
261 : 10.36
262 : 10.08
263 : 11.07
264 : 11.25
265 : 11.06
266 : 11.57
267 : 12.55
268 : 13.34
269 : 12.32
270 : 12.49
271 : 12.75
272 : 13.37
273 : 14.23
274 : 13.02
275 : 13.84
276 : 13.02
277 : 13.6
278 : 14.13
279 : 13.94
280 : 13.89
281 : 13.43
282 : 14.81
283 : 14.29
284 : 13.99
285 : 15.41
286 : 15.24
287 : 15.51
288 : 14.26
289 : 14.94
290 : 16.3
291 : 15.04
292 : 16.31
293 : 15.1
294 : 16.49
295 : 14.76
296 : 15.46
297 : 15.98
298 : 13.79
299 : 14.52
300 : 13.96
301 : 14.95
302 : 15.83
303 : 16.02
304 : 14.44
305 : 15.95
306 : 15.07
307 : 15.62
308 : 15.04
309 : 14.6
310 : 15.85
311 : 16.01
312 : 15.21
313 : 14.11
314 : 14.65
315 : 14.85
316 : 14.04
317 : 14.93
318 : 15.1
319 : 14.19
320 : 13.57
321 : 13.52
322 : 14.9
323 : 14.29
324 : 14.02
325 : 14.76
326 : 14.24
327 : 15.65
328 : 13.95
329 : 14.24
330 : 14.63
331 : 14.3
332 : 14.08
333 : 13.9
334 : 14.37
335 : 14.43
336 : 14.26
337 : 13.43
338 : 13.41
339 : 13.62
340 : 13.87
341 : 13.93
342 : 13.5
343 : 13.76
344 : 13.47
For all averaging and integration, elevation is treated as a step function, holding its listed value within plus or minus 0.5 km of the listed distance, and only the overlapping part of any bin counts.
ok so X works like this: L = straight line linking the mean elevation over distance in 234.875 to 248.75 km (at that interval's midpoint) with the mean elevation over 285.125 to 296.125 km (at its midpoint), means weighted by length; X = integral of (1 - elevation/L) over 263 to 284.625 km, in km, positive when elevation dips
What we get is 1.8 km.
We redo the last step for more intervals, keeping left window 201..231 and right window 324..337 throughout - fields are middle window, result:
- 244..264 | 8.69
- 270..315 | 2.42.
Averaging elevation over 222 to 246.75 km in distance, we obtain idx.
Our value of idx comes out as 15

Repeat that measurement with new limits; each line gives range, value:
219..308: 13.7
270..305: 14.6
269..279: 13.4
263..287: 13.4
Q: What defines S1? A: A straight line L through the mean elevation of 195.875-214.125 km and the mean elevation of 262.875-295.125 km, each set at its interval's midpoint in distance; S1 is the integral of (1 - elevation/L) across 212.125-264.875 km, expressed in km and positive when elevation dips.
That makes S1 9.7 km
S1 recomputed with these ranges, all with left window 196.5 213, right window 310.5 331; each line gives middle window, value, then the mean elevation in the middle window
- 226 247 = 3.80 km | 14.4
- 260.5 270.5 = 2.96 km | 11.6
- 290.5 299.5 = 0.11 km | 15.3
